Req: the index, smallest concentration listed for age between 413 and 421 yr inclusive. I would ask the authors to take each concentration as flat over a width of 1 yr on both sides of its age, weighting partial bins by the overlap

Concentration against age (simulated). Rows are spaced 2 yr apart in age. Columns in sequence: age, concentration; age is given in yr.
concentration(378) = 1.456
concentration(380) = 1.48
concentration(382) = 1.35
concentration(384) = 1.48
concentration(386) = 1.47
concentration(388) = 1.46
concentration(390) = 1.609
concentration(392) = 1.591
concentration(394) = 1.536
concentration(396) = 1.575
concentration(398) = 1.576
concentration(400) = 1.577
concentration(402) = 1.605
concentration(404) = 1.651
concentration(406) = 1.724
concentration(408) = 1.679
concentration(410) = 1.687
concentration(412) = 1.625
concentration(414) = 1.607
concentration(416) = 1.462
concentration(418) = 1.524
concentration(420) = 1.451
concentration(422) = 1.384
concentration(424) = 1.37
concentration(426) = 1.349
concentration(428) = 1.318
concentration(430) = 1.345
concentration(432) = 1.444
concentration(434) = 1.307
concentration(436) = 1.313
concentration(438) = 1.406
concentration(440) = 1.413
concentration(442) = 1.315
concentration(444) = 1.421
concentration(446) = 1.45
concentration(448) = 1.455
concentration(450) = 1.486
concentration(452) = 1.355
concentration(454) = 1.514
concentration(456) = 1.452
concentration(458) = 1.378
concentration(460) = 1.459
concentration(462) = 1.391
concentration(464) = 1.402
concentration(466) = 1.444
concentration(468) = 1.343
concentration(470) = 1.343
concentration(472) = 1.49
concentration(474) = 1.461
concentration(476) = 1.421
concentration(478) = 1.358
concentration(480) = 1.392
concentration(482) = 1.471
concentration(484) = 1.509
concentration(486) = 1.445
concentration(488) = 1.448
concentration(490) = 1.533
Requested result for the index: 1.451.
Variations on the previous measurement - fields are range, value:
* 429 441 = 1.307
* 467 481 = 1.343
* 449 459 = 1.355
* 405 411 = 1.679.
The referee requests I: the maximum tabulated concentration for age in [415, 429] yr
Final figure 1.524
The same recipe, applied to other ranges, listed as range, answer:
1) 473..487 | 1.509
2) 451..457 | 1.514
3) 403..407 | 1.724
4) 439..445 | 1.421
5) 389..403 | 1.609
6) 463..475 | 1.49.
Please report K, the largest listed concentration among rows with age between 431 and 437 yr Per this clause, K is 1.444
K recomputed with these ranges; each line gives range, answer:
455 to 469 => 1.459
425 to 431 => 1.349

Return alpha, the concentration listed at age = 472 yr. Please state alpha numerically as 1.49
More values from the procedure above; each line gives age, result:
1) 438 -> 1.406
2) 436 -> 1.313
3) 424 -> 1.37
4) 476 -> 1.421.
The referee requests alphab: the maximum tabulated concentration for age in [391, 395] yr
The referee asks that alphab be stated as 1.591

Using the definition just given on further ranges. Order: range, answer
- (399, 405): 1.651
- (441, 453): 1.486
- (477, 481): 1.392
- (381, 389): 1.48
